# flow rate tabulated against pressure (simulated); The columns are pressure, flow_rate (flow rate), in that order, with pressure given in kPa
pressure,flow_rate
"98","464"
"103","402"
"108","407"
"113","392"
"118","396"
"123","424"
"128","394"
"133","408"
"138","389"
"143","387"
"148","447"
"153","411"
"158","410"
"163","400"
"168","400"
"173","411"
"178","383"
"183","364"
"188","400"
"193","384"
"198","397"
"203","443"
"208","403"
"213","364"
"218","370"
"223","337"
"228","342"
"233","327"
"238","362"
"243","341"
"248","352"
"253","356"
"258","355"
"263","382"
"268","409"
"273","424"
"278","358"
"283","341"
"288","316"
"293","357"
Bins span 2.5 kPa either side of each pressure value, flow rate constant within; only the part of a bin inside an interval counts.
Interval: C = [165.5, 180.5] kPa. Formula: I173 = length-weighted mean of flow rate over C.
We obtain 398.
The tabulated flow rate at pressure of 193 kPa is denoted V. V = 384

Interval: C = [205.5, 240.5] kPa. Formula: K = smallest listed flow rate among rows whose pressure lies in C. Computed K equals 327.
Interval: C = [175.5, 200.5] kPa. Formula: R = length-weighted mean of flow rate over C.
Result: 386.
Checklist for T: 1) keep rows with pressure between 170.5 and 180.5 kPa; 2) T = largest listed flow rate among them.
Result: 411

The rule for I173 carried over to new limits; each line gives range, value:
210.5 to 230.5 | 353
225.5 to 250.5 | 345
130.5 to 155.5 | 408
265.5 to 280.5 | 397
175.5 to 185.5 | 374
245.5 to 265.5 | 361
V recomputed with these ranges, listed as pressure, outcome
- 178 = 383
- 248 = 352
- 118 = 396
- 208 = 403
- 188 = 400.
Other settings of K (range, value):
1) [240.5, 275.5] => 341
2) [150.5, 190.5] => 364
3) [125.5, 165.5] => 387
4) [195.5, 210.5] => 397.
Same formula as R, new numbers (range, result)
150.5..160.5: 410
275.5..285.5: 350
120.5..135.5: 409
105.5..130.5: 403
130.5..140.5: 398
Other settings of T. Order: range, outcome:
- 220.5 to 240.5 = 362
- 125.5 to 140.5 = 408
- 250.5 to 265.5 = 382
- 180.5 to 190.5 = 400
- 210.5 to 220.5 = 370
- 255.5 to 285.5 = 424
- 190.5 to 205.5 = 443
